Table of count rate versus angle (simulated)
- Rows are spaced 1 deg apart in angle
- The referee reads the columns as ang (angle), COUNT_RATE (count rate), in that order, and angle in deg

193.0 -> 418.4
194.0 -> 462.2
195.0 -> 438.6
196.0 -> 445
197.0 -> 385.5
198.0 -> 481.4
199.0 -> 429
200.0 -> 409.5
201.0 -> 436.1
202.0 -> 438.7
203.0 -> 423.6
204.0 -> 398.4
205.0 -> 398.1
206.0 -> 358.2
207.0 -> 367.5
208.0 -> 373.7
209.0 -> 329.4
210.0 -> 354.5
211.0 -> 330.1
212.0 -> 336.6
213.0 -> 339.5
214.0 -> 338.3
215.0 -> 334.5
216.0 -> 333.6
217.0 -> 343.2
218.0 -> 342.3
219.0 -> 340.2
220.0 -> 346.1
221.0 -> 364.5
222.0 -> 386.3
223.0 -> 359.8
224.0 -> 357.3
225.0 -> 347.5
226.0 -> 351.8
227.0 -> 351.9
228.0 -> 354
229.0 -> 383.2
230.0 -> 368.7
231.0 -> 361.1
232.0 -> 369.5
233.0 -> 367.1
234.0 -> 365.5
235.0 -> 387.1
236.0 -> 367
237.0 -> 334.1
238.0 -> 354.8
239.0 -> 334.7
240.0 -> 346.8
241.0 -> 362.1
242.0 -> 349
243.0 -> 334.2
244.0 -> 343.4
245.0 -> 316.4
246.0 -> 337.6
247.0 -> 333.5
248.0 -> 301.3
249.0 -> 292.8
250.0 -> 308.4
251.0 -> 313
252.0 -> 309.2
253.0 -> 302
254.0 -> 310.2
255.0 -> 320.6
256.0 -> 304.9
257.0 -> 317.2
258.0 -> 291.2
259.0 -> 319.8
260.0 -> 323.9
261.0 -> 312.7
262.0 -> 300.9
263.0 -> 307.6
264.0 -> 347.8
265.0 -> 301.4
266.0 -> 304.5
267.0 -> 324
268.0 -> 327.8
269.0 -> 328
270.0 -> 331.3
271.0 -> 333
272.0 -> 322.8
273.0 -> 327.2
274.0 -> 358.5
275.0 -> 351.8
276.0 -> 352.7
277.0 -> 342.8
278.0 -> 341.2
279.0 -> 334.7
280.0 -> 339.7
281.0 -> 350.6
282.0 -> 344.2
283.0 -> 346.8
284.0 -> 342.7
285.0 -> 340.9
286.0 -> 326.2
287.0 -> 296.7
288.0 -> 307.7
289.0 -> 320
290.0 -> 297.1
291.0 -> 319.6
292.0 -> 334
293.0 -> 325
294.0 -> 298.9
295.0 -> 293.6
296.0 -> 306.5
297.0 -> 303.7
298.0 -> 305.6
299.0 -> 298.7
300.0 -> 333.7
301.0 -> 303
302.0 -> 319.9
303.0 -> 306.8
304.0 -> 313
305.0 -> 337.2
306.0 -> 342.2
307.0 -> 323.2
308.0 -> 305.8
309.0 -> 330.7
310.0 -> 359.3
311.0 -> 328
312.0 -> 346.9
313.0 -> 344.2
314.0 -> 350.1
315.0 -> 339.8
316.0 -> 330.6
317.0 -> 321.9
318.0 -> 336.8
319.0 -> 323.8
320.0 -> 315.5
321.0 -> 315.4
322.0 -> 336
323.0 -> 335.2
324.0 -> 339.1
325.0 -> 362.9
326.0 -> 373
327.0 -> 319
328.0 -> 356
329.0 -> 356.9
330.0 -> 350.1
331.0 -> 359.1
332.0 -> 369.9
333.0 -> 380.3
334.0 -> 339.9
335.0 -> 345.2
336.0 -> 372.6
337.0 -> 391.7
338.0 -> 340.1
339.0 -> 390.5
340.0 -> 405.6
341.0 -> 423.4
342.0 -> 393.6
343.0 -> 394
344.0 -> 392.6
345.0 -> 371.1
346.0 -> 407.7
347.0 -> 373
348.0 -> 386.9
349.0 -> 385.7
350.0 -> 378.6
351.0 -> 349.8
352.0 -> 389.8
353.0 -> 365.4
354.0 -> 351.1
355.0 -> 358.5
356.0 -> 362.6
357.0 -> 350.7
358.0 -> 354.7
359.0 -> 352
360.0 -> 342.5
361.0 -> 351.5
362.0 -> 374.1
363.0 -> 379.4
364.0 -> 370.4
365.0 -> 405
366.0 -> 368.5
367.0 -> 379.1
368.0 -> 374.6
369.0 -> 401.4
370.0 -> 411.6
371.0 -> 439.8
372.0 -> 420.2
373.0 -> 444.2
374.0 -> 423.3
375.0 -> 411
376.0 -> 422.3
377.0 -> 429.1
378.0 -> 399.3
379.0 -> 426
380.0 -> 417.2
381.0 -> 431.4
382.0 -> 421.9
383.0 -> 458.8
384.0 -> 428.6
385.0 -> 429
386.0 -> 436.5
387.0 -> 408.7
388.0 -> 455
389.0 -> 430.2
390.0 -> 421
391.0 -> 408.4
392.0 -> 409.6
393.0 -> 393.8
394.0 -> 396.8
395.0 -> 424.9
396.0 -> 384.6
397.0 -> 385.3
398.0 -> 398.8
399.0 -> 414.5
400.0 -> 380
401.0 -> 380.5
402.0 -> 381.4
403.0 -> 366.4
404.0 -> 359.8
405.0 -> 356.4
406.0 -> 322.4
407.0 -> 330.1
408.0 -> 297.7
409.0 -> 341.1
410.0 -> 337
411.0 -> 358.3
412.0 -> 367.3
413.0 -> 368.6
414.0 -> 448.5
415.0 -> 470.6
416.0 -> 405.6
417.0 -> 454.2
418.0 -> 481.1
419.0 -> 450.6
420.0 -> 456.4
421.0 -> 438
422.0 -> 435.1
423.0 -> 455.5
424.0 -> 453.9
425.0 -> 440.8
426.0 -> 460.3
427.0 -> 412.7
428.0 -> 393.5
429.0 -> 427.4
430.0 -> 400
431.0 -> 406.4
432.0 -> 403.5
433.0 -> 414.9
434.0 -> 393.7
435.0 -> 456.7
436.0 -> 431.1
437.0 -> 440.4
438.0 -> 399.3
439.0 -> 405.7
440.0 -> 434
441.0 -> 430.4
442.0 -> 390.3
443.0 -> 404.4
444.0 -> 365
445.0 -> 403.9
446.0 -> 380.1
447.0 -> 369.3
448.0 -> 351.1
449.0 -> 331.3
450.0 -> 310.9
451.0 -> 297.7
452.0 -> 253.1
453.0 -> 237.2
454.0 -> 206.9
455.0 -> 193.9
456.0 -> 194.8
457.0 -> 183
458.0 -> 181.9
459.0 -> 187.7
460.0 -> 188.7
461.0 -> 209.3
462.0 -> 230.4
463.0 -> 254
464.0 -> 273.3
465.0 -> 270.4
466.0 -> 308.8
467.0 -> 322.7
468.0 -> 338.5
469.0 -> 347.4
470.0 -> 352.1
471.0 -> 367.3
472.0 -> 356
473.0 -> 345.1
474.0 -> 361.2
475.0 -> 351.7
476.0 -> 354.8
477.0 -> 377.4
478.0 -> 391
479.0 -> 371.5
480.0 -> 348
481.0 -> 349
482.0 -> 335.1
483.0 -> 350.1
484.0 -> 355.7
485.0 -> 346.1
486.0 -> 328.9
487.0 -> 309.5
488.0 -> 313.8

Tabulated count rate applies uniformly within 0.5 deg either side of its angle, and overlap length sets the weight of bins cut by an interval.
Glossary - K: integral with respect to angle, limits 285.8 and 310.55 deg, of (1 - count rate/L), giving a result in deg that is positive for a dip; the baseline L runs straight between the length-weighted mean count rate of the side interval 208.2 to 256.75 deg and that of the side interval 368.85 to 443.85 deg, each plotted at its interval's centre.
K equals 3.5 deg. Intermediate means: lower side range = 342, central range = 316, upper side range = 411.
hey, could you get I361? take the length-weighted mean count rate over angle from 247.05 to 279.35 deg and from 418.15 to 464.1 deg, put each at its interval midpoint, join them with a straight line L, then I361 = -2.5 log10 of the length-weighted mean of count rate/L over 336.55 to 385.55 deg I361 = -0.16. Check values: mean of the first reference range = 321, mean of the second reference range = 355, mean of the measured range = 392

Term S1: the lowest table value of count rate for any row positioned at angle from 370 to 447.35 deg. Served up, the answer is 297.7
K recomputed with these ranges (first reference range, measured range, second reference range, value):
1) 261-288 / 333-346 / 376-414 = -0.56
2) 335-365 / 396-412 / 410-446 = 1.74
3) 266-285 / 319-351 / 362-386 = 1.47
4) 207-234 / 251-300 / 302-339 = 3.54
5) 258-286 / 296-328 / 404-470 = 0.76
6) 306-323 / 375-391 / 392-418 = -2.40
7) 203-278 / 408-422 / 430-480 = -3.22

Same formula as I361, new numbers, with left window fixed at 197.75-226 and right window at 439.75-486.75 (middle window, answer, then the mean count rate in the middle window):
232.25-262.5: 0.11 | 329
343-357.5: -0.10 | 374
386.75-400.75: -0.23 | 407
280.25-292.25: 0.09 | 327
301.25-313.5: 0.07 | 329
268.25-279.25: 0.06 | 338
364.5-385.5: -0.24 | 416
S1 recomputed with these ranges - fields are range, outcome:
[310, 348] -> 315.4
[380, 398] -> 384.6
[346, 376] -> 342.5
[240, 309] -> 291.2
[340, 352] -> 349.8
